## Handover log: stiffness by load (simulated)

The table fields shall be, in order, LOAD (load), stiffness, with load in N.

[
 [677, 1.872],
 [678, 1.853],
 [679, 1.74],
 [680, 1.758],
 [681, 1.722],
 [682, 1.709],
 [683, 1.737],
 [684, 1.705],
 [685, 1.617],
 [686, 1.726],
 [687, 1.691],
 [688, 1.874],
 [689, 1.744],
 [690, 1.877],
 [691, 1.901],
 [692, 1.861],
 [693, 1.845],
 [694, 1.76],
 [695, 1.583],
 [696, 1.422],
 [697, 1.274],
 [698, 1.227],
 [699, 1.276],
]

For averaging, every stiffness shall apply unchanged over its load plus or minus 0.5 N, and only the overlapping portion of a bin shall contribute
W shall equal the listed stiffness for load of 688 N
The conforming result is 1.874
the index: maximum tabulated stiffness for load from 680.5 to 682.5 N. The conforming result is 1.722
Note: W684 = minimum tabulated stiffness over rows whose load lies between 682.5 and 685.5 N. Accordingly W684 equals 1.617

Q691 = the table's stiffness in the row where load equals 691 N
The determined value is 1.901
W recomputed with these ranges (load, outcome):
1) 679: 1.74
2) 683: 1.737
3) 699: 1.276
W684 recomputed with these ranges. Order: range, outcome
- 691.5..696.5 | 1.422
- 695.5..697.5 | 1.274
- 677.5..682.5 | 1.709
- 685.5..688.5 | 1.691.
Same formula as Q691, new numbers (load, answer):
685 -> 1.617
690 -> 1.877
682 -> 1.709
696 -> 1.422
